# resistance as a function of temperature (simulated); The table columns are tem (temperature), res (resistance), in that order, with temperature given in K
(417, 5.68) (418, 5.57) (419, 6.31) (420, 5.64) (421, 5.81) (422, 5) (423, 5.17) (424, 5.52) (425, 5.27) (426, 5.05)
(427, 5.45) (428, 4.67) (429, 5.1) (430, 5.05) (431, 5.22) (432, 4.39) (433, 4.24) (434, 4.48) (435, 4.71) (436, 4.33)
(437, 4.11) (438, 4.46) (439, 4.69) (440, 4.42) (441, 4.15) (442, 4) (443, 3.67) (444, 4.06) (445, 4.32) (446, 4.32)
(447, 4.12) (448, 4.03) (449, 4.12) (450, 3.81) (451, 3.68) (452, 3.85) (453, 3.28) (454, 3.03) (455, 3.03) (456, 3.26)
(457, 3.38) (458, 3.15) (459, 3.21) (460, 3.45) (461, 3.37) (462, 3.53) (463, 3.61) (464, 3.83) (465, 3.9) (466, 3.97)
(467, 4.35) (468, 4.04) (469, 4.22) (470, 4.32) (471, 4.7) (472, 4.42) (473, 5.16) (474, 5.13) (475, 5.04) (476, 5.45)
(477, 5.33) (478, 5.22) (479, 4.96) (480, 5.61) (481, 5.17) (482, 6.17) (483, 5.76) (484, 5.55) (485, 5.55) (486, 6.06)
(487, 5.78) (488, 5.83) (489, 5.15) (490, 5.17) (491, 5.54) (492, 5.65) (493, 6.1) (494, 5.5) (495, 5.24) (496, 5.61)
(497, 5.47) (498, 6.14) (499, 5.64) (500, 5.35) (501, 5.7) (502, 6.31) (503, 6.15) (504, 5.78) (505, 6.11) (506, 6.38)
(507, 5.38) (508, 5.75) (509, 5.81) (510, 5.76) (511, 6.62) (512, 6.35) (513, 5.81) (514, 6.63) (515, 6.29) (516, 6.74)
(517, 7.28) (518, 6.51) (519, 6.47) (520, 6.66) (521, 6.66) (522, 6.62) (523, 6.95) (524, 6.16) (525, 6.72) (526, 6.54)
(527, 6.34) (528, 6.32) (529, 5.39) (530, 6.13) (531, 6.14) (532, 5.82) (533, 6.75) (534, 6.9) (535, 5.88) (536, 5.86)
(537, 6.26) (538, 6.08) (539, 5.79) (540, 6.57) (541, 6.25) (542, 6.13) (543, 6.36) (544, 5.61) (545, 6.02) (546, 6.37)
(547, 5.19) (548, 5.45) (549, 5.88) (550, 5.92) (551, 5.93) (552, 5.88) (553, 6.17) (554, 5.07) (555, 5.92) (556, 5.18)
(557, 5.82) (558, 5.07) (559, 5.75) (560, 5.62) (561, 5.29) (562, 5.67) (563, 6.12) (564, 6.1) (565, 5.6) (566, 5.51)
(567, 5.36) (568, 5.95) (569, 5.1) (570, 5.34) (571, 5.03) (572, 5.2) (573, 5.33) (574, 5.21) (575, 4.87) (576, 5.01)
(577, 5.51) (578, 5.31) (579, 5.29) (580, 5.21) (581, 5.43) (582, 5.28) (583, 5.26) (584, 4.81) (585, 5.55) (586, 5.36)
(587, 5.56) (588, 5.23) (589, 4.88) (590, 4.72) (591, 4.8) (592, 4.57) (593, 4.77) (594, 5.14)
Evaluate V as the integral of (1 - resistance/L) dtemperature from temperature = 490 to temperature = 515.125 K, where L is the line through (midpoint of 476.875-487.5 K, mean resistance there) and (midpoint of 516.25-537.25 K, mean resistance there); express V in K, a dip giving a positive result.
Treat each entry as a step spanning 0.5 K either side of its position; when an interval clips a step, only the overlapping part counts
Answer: 0.38 K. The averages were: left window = 5.57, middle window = 5.86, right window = 6.4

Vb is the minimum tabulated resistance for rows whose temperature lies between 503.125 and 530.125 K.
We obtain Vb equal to 5.38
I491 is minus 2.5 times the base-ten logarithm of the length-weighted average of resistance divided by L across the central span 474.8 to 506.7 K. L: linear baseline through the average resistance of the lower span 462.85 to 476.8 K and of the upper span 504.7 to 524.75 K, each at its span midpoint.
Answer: -0.06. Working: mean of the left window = 4.48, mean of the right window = 6.35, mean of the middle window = 5.64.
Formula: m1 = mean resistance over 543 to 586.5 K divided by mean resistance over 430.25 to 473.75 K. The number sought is 1.37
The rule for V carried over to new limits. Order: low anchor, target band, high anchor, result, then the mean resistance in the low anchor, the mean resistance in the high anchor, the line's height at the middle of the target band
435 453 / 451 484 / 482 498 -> 4.3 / 4.12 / 5.63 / 4.89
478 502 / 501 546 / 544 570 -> -4.9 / 5.6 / 5.67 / 5.64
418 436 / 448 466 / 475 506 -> 6.2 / 5.11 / 5.64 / 5.36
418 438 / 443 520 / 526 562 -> 6.1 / 5.03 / 5.92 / 5.44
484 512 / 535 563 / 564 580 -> -1.8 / 5.77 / 5.33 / 5.47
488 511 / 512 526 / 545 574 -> -2.2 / 5.74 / 5.6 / 5.69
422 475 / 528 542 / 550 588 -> -2.8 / 4.22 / 5.45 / 5.11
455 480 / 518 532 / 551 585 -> -4.2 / 4.21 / 5.44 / 4.92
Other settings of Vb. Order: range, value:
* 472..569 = 4.42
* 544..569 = 5.07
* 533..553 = 5.19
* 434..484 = 3.03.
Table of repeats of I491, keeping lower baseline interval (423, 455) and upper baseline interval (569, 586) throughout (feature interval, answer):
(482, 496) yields -0.201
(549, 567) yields -0.116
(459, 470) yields 0.184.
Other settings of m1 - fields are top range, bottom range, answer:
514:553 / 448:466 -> 1.77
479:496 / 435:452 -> 1.35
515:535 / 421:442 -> 1.35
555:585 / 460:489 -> 1.12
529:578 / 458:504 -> 1.14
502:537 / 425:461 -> 1.52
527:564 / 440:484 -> 1.40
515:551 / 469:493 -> 1.17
